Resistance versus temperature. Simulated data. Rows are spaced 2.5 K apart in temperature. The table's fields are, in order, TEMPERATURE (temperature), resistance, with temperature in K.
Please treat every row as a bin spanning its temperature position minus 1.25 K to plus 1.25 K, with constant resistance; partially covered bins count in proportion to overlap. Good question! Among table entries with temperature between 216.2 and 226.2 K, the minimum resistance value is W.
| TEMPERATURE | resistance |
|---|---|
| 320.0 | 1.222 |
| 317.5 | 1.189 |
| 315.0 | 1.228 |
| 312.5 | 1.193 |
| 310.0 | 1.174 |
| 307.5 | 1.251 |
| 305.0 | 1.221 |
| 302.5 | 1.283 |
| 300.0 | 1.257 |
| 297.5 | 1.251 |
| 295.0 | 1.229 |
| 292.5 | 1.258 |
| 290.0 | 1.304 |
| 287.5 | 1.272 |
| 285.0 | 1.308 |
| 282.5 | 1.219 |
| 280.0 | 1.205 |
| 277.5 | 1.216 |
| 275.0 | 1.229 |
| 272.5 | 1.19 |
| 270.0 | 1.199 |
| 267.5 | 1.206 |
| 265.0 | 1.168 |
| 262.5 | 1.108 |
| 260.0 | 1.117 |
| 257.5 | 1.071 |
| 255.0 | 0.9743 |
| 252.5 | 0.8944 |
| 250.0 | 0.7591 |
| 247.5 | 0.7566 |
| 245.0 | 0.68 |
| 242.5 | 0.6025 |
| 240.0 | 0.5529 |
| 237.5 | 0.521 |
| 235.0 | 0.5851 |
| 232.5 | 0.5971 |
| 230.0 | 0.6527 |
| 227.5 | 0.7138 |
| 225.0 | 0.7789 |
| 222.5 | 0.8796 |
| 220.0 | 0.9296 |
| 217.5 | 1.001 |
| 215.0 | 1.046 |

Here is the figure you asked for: 0.7789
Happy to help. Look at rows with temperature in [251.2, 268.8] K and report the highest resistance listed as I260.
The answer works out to 1.206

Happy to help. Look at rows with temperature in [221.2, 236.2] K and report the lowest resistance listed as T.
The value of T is 0.5851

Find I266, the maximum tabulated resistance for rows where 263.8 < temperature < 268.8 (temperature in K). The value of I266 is 1.206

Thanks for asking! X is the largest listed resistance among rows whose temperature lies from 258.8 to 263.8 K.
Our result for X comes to 1.117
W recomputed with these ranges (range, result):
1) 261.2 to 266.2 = 1.108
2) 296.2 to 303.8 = 1.251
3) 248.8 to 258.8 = 0.7591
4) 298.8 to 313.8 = 1.174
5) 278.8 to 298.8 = 1.205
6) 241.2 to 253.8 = 0.6025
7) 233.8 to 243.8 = 0.521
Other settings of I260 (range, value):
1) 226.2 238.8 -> 0.7138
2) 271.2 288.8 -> 1.308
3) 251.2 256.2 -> 0.9743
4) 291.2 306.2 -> 1.283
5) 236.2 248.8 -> 0.7566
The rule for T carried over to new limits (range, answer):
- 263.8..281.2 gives 1.168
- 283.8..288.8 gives 1.272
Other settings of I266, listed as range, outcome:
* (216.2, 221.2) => 1.001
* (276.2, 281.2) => 1.216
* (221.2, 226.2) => 0.8796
